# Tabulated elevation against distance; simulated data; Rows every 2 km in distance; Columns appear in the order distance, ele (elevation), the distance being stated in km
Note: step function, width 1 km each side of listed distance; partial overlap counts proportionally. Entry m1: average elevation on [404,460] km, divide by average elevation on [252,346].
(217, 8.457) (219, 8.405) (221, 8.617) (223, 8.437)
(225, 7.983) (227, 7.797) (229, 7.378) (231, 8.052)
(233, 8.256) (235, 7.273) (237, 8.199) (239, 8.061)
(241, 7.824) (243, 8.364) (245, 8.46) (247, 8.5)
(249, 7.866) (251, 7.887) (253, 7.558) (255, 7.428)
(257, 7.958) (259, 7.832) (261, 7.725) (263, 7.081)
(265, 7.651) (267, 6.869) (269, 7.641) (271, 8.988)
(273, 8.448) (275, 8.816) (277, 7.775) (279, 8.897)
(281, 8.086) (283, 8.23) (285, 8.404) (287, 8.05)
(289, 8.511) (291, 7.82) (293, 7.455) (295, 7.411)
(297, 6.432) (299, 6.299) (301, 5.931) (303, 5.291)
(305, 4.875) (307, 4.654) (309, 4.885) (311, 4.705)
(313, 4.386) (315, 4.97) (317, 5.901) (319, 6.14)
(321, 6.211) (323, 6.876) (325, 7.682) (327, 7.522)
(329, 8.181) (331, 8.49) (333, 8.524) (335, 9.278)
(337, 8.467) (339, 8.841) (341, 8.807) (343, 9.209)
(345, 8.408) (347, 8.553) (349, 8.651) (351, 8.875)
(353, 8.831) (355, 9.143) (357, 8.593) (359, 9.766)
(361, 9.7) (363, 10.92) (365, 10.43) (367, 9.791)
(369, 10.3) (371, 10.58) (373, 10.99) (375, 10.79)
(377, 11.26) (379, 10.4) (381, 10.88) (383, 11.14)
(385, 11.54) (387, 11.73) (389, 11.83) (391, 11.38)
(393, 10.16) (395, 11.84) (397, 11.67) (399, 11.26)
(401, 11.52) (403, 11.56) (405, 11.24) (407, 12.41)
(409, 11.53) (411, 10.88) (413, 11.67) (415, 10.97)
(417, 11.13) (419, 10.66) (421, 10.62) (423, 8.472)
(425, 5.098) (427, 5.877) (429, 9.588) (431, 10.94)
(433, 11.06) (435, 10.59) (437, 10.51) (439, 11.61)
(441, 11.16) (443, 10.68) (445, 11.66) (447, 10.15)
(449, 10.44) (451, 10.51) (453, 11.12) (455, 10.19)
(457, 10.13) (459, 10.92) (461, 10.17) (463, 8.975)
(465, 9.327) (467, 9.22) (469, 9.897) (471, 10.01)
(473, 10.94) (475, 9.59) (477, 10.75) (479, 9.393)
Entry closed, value 1.42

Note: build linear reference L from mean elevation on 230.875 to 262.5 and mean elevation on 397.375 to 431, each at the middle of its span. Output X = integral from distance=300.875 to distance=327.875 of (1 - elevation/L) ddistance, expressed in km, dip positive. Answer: 9.7 km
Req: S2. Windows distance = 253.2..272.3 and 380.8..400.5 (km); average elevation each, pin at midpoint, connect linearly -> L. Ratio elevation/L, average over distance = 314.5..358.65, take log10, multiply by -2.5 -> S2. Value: 0.216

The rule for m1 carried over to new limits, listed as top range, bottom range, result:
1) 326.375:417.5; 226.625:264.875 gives 1.30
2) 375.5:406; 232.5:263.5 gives 1.43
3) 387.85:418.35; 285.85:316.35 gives 1.86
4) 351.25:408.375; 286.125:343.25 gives 1.55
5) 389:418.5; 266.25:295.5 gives 1.40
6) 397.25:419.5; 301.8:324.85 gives 2.09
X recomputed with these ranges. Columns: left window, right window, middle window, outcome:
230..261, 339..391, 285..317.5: 9.95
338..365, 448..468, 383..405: -4.38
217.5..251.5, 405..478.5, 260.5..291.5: 1.66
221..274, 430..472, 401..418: -2.58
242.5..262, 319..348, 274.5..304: 1.82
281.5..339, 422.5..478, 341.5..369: -4.98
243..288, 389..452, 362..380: -1.50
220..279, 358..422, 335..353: 2.26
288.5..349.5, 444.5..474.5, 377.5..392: -4.66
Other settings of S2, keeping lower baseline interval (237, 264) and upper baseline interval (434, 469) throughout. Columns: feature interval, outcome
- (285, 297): 0.08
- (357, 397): -0.14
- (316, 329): 0.28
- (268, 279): -0.03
